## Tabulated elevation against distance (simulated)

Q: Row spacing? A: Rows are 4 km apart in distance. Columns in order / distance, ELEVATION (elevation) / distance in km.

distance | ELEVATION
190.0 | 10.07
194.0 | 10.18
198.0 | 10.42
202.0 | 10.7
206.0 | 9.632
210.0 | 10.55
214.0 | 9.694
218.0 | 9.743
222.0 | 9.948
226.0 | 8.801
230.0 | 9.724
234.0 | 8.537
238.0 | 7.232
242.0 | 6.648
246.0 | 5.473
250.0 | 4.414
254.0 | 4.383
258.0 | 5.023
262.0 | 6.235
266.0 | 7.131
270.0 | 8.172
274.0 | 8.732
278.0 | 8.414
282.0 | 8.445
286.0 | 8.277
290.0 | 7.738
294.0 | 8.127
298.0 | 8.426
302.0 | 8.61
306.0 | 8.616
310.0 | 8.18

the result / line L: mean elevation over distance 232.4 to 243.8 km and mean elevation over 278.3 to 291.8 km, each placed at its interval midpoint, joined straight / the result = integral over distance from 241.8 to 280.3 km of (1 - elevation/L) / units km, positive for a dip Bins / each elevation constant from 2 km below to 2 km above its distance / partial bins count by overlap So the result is 6.7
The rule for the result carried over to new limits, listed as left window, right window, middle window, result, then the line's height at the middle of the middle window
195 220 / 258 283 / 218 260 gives 8.6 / 8.87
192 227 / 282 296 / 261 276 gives 1.6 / 8.59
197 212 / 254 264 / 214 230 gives -1.5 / 8.73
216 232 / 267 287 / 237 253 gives 5.9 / 9.08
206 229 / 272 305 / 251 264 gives 5.5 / 8.96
